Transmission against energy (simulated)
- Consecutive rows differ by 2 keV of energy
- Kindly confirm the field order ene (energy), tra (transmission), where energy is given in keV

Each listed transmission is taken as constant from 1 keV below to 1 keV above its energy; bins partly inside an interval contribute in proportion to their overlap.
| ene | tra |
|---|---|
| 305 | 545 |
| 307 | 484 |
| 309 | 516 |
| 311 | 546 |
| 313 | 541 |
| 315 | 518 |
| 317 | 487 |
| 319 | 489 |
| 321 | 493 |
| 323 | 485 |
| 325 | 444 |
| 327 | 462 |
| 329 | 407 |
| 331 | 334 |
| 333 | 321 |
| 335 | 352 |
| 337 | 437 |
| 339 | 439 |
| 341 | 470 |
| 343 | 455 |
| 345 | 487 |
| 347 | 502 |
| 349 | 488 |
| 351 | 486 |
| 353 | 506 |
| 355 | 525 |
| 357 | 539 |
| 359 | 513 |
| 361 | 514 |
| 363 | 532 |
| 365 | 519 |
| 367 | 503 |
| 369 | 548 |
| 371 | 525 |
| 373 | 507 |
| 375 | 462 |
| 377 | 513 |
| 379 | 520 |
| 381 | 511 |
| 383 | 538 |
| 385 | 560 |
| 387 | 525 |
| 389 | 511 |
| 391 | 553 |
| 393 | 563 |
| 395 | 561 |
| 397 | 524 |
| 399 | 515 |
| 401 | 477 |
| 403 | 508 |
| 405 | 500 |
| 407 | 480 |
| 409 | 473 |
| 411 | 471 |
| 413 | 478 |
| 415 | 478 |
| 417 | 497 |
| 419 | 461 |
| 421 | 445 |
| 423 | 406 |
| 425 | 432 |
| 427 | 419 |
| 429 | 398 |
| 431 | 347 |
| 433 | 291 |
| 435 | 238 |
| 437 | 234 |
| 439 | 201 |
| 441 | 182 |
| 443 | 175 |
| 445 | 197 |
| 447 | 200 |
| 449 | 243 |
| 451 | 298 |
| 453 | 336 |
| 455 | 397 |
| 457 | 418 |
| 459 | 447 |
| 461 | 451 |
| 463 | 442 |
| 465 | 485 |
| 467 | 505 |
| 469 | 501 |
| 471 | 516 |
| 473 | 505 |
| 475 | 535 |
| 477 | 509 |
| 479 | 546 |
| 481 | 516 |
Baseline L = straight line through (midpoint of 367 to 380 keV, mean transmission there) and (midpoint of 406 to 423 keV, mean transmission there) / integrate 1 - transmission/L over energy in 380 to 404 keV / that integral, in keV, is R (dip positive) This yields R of -1.8 keV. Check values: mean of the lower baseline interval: 512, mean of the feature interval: 529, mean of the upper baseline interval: 469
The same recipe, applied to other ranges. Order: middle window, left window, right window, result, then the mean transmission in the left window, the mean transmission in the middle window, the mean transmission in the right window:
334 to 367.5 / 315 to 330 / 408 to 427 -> -1.4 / 470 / 486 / 458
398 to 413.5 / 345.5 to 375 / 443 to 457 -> -3.6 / 513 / 488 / 281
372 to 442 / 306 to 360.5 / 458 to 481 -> 4.8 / 472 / 451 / 496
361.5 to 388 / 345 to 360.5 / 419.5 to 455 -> -3.9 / 507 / 520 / 302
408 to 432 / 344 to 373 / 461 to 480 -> 3.1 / 513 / 442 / 502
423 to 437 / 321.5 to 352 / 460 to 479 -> 3.8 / 439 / 349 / 497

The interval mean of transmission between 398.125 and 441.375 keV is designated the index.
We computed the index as 409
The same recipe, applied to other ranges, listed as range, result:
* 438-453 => 222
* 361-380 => 514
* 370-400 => 526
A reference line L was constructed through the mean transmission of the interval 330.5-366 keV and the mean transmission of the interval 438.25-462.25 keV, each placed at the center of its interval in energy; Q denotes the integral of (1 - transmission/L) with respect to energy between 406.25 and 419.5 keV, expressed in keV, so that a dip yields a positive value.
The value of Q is -4.3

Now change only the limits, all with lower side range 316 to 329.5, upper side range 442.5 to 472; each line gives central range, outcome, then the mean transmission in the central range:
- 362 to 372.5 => -2.1 keV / 525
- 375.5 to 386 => -2.3 keV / 525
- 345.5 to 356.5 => -1.3 keV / 502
